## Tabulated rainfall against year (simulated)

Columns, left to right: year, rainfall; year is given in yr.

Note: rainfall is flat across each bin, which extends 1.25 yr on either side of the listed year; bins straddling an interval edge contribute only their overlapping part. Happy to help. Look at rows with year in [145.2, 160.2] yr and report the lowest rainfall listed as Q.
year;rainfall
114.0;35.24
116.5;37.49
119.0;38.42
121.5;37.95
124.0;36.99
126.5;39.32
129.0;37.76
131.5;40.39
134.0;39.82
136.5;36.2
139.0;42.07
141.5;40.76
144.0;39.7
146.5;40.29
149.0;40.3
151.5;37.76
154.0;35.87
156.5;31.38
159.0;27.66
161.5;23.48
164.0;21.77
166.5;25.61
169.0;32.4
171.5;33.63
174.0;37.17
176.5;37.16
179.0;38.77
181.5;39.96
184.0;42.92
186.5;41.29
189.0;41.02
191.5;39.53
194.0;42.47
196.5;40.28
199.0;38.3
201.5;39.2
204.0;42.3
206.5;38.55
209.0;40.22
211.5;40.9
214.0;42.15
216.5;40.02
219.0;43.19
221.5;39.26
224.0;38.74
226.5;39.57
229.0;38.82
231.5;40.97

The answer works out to 27.66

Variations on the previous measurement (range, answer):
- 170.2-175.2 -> 33.63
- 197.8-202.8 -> 38.3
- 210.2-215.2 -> 40.9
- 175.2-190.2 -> 37.16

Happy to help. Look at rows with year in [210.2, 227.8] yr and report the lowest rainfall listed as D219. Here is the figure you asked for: 38.74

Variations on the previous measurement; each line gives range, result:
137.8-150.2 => 39.7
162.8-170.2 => 21.77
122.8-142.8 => 36.2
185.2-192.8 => 39.53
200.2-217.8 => 38.55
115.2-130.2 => 36.99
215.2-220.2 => 40.02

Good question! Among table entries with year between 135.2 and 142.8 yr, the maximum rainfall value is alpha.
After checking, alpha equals 42.07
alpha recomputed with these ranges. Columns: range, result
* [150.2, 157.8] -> 37.76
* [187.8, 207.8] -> 42.47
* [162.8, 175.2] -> 37.17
